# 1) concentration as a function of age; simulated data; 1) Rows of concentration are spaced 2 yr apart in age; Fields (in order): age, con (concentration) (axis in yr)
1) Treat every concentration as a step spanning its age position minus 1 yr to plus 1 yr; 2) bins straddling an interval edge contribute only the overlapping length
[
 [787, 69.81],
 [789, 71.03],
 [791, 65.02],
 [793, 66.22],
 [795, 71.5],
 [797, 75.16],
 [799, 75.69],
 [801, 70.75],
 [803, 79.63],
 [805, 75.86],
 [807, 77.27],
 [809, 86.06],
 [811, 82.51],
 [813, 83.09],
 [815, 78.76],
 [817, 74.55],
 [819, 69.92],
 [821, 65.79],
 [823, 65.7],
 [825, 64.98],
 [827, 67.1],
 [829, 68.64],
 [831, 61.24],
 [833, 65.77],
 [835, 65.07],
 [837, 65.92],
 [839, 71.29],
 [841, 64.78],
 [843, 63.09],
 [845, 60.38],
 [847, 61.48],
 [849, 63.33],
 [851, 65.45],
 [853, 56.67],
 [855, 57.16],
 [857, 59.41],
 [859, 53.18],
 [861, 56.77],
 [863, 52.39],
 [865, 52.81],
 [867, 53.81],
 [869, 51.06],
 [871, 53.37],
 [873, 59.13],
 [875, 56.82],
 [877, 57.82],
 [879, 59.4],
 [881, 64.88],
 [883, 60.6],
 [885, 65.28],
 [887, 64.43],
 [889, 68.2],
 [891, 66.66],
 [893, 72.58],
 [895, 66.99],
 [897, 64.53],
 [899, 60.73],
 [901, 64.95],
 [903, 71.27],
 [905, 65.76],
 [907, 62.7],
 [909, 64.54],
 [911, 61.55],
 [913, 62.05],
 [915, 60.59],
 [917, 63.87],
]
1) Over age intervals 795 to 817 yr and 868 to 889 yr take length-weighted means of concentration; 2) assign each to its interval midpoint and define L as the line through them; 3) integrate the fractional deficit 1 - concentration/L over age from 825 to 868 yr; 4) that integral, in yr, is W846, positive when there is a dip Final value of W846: 4.2 yr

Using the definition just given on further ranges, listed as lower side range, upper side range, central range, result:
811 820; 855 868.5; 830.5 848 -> 0.33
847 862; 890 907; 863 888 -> 1.83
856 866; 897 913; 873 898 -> -1.50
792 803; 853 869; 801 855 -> -4.20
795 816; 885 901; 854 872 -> 4.06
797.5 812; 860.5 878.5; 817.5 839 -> 0.99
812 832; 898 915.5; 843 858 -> 1.59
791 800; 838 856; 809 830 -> -1.68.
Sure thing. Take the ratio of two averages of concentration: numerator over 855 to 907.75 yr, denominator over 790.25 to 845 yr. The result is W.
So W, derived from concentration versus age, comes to 0.9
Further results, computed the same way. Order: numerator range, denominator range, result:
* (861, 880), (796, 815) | 0.70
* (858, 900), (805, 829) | 0.81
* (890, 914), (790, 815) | 0.86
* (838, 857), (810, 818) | 0.78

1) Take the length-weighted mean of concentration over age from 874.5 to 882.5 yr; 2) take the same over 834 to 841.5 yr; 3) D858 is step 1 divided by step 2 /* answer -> 0.90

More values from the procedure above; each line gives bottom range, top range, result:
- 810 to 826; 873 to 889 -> 0.84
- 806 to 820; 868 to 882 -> 0.73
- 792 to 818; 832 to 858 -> 0.82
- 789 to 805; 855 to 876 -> 0.76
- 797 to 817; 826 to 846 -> 0.83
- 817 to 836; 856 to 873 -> 0.82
